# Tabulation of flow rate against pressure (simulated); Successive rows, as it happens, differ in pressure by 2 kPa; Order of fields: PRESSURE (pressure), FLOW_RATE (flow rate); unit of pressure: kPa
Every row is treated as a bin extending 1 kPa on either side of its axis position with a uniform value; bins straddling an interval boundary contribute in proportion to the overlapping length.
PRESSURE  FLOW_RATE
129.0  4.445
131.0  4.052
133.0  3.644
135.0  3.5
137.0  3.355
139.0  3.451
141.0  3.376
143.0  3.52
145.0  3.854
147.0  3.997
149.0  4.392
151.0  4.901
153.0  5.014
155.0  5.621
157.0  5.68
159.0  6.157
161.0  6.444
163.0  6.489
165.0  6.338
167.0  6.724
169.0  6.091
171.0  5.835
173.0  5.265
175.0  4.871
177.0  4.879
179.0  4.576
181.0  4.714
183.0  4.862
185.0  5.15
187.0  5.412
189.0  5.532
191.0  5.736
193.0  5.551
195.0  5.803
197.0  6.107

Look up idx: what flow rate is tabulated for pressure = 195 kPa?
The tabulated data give 5.803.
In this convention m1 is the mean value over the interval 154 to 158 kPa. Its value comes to 5.65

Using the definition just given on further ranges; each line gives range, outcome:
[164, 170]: 6.38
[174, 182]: 4.76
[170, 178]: 5.21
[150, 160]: 5.47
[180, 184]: 4.79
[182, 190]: 5.24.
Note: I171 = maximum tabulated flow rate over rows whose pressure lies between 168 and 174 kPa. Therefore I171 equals 6.091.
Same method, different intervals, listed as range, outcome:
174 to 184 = 4.879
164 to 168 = 6.724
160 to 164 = 6.489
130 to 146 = 4.052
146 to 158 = 5.68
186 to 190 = 5.532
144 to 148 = 3.997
